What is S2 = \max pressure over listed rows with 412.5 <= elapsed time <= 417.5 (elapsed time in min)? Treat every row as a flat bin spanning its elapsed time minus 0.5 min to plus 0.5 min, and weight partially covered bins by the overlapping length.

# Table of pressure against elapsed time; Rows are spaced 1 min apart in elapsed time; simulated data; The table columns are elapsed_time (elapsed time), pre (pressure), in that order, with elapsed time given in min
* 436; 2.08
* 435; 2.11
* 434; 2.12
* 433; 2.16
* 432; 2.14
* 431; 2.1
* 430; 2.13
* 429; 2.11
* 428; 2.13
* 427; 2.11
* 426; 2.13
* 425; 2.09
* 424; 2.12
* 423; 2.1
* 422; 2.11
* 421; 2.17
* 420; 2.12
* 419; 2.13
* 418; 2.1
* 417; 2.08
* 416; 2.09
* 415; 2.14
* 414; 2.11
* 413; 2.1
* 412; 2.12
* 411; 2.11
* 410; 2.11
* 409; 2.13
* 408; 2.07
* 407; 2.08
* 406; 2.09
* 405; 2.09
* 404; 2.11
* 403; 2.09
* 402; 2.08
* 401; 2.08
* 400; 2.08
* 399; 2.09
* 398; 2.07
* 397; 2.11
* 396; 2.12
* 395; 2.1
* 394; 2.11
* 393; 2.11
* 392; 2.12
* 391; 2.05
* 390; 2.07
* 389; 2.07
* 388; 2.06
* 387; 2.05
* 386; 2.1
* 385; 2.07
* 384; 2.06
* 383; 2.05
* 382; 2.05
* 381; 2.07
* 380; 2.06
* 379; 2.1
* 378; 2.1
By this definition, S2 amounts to 2.14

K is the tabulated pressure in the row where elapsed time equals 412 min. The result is 2.12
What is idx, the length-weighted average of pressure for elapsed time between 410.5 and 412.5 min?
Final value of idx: 2.12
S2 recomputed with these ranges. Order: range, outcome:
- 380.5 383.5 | 2.07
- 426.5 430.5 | 2.13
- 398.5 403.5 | 2.09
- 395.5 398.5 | 2.12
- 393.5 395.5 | 2.11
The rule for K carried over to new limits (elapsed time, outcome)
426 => 2.13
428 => 2.13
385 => 2.07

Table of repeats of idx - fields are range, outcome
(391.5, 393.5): 2.12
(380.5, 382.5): 2.06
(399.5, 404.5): 2.09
